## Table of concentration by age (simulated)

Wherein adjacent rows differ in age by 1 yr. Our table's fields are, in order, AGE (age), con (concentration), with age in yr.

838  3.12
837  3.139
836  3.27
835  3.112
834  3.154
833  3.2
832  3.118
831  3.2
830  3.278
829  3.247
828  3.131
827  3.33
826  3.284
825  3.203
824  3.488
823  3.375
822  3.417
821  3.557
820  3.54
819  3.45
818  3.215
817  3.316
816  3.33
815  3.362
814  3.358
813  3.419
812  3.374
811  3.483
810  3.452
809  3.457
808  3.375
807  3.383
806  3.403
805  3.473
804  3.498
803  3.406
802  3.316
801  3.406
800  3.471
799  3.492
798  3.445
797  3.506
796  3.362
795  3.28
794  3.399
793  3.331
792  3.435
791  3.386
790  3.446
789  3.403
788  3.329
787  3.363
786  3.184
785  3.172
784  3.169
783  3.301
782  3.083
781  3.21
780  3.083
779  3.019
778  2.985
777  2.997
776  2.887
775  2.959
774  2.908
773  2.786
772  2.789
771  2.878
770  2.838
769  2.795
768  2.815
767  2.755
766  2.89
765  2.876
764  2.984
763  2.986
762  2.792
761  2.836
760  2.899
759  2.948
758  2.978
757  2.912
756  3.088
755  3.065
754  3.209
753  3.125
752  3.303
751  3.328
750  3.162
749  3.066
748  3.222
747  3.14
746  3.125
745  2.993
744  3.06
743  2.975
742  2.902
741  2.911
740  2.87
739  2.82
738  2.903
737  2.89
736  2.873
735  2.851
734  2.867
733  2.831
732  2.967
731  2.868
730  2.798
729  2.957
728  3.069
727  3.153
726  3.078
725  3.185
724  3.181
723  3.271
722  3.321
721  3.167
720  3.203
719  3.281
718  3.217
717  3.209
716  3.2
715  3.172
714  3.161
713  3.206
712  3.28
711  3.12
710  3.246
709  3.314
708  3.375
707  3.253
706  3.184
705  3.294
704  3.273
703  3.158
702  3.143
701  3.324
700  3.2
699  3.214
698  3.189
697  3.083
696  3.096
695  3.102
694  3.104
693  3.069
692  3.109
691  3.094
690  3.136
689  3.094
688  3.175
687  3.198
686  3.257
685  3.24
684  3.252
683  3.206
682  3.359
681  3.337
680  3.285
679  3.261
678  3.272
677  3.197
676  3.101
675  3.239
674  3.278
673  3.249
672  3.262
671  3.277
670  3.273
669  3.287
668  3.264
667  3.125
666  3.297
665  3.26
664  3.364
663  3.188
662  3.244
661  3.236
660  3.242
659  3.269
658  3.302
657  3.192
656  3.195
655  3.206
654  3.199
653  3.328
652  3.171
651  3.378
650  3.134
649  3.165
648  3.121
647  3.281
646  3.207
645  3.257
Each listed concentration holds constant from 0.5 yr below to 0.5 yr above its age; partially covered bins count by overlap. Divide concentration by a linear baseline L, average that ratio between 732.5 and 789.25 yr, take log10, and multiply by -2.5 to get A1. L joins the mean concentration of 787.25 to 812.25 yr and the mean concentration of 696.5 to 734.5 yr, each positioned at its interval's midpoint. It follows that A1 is 0.10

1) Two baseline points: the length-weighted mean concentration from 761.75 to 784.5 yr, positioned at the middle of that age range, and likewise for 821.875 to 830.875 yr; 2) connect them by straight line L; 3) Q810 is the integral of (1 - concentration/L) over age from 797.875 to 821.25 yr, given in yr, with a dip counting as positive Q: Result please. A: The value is -1.7 yr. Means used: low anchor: 2.95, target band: 3.41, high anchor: 3.3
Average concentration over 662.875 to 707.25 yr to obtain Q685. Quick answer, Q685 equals 3.21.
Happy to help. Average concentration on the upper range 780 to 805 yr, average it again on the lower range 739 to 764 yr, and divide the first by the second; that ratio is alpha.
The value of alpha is 1.10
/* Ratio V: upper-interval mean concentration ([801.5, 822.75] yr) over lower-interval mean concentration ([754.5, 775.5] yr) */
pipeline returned 1.18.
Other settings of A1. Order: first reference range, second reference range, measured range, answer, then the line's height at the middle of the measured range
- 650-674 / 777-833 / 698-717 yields 0.02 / 3.28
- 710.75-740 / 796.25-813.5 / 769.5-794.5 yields 0.07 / 3.33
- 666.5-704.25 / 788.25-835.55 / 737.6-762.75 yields 0.09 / 3.29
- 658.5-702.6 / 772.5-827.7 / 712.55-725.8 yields 0.01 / 3.25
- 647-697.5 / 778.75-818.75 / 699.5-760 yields 0.06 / 3.28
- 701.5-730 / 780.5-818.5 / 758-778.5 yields 0.15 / 3.3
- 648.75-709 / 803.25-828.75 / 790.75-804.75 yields -0.02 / 3.36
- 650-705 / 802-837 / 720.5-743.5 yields 0.10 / 3.27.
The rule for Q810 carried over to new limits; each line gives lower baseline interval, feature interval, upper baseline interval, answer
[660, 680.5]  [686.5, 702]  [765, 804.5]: 0.4 yr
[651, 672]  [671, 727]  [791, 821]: 1.4 yr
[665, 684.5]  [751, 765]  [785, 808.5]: 1.4 yr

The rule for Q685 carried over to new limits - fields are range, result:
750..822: 3.2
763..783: 2.93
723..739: 2.97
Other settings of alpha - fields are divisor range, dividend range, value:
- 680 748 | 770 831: 1.05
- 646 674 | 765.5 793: 0.95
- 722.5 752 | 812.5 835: 1.10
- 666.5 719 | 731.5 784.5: 0.93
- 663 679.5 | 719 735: 0.94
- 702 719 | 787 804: 1.05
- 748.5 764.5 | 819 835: 1.08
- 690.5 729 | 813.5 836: 1.04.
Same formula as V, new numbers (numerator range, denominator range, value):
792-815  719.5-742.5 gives 1.14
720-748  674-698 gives 0.94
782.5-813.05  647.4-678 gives 1.05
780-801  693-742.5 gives 1.07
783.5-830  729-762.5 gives 1.13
